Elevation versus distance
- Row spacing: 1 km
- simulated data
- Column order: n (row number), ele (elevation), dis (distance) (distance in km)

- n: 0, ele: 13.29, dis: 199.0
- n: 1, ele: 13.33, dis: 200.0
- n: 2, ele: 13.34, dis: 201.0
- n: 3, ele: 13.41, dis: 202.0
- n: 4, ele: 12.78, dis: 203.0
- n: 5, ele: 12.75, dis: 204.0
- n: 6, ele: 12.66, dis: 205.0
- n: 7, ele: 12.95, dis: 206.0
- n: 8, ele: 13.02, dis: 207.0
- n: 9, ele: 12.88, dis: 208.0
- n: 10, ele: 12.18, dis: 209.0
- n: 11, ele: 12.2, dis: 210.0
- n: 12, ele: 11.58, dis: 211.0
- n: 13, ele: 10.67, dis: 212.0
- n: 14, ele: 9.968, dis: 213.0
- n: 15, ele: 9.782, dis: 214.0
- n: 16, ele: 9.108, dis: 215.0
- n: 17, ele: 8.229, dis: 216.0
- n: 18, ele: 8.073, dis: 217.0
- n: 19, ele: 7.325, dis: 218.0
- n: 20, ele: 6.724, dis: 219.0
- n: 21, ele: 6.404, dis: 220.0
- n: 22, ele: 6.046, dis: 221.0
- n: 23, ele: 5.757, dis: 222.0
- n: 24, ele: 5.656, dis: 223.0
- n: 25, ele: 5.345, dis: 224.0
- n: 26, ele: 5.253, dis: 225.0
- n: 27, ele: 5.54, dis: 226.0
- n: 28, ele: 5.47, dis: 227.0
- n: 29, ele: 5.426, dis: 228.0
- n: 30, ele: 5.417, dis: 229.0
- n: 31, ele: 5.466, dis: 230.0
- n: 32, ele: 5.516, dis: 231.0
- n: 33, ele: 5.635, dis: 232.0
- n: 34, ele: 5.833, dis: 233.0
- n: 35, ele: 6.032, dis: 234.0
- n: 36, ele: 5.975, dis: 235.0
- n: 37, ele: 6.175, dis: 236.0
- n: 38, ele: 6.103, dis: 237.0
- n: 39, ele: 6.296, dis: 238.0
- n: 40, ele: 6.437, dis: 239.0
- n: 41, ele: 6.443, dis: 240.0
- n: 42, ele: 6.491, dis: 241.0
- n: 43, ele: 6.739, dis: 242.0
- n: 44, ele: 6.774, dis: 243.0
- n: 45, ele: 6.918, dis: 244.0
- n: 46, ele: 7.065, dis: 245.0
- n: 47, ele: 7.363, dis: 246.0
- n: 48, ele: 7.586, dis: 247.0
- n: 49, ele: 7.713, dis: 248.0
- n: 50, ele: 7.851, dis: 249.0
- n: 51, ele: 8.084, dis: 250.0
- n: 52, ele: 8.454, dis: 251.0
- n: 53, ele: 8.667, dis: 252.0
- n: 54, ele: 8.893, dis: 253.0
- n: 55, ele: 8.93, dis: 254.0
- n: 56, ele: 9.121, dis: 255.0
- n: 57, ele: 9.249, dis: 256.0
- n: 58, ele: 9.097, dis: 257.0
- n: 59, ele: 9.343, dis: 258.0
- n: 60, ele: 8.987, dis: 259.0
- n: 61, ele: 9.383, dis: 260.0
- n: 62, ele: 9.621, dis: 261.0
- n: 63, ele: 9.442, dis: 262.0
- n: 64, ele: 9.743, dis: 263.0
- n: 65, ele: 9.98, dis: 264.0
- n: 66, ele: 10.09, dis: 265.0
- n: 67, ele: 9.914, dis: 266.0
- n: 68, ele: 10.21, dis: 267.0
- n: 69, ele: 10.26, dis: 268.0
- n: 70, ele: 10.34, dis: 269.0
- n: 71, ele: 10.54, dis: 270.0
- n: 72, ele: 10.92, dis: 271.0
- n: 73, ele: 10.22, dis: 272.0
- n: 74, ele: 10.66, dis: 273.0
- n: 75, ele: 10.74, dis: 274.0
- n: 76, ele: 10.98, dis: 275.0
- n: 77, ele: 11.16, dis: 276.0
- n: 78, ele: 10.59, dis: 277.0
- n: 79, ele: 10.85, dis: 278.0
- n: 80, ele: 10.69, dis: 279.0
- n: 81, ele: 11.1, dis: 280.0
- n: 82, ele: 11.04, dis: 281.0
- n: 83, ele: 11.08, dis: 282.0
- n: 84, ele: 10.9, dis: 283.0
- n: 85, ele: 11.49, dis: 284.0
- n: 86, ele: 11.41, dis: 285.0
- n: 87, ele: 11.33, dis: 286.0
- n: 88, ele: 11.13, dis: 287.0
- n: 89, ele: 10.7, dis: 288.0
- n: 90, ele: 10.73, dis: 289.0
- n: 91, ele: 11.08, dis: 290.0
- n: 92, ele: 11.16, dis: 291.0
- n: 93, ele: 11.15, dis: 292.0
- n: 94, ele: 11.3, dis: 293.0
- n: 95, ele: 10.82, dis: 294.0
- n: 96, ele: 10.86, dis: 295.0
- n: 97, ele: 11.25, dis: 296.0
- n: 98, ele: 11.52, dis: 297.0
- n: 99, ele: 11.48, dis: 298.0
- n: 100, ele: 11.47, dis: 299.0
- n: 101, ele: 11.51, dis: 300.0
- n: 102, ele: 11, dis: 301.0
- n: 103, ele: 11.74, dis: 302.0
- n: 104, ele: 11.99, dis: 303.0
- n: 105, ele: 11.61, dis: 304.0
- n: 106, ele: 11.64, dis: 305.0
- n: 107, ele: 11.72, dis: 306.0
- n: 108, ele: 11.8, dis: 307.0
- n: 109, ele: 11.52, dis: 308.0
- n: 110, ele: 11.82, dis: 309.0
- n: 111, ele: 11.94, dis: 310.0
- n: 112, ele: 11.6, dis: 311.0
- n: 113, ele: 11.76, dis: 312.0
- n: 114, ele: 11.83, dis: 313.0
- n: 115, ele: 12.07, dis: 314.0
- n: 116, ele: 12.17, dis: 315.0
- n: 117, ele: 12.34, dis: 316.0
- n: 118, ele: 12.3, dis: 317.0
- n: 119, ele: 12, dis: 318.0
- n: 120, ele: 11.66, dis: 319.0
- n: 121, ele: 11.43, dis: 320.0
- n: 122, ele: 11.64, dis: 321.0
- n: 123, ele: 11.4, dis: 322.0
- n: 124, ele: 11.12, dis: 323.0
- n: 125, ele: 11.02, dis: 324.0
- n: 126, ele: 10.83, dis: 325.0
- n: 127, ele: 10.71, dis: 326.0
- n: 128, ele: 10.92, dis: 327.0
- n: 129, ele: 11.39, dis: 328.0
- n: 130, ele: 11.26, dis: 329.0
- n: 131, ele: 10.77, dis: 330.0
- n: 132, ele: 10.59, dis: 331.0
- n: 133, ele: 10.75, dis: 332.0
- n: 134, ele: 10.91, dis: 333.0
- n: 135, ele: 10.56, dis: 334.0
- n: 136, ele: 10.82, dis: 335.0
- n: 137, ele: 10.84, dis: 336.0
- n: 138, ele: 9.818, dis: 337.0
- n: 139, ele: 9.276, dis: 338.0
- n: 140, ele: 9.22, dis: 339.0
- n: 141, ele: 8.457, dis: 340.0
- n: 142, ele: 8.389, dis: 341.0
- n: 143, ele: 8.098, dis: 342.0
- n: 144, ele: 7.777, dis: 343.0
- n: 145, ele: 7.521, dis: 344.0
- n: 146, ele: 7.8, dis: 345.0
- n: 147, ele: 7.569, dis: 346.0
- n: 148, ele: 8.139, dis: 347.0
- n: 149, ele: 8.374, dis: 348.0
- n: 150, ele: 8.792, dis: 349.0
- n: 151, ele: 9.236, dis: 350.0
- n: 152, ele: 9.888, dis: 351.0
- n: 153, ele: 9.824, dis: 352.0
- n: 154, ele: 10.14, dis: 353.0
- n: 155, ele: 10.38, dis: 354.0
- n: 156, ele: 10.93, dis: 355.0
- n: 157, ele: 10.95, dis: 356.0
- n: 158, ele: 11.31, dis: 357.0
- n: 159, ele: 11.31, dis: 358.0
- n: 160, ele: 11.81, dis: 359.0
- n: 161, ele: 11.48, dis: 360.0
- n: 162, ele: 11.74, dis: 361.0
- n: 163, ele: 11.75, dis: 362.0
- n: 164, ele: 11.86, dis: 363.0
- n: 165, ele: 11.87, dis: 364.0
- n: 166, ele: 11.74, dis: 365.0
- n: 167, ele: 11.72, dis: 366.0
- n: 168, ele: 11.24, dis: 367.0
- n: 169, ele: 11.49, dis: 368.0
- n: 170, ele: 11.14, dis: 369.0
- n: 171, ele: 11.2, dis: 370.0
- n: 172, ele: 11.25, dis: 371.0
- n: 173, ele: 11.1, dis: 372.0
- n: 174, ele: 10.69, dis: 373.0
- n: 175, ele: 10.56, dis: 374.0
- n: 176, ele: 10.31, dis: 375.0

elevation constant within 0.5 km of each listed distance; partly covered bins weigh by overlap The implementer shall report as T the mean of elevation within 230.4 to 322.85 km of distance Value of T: 9.93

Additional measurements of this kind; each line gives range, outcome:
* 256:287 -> 10.4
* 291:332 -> 11.5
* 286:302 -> 11.2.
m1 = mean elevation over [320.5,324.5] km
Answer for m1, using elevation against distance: 11.3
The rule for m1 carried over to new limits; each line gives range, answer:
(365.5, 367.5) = 11.5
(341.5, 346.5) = 7.75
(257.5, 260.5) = 9.24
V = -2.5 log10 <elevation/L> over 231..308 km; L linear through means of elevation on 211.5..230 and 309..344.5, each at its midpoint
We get -0.10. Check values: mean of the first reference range 6.97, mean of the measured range 9.6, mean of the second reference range 10.7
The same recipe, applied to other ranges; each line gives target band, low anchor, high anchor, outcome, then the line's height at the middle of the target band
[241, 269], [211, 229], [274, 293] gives 0.08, 9.3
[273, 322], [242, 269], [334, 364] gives -0.23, 9.25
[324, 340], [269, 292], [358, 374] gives 0.07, 11.2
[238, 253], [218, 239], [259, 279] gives 0.06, 7.71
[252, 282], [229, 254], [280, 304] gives -0.11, 9.07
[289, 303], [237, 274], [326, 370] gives -0.20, 9.38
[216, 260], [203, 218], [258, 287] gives 0.48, 10.8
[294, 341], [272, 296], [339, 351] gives -0.18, 9.52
